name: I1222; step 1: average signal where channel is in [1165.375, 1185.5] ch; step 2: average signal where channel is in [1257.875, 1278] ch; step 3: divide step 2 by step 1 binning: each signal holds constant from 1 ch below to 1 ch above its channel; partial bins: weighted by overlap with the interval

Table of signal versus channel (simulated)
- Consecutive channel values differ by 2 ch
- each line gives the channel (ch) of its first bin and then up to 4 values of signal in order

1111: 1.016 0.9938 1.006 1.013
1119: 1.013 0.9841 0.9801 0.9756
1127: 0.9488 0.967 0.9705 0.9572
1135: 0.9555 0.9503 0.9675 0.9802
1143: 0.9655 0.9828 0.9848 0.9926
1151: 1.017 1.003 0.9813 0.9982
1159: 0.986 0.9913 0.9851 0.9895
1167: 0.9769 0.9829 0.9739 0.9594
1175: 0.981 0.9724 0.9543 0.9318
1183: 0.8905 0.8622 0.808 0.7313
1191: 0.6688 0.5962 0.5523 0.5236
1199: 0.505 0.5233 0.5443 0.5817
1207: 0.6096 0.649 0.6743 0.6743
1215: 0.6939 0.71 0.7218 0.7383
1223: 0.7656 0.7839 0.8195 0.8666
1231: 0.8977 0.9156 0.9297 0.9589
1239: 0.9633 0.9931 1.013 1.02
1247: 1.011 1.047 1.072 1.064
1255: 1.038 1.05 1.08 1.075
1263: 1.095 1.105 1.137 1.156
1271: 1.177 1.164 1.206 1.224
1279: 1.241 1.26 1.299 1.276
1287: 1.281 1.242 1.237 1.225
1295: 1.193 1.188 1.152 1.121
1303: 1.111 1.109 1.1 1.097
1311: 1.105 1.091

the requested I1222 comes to 1.20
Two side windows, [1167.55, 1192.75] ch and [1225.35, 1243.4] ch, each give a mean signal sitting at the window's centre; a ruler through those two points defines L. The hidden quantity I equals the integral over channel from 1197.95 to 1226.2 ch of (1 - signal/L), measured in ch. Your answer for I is 7.81 ch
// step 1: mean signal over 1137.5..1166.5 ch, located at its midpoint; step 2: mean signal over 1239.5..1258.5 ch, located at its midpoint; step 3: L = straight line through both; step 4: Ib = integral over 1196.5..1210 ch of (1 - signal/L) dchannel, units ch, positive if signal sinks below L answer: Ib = 6.0 ch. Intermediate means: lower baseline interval 0.987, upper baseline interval 1.03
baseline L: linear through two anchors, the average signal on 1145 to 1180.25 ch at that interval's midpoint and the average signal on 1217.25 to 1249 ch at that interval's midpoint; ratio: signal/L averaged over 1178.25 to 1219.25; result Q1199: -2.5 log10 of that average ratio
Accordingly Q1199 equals 0.344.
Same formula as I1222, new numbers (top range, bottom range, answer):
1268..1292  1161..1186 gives 1.29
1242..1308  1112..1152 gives 1.17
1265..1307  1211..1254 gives 1.35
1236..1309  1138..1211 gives 1.33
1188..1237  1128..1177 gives 0.72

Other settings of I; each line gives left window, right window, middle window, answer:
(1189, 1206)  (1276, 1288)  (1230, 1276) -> -1.3 ch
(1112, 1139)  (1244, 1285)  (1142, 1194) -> 4.7 ch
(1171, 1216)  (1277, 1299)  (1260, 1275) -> -0.1 ch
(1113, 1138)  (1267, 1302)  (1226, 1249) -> 3.9 ch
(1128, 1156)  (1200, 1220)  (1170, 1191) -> -2.9 ch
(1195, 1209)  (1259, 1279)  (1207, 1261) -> -3.1 ch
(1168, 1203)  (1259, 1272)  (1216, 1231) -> 2.6 ch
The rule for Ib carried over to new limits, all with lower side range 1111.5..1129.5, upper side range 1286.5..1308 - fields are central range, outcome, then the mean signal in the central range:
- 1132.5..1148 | 0.63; 0.968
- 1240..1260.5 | 1.57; 1.04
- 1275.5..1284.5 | -0.75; 1.25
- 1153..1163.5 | 0.39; 0.99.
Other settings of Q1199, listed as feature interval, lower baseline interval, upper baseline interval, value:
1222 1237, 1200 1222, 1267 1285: -0.07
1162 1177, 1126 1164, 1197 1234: -0.11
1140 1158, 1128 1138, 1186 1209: -0.14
